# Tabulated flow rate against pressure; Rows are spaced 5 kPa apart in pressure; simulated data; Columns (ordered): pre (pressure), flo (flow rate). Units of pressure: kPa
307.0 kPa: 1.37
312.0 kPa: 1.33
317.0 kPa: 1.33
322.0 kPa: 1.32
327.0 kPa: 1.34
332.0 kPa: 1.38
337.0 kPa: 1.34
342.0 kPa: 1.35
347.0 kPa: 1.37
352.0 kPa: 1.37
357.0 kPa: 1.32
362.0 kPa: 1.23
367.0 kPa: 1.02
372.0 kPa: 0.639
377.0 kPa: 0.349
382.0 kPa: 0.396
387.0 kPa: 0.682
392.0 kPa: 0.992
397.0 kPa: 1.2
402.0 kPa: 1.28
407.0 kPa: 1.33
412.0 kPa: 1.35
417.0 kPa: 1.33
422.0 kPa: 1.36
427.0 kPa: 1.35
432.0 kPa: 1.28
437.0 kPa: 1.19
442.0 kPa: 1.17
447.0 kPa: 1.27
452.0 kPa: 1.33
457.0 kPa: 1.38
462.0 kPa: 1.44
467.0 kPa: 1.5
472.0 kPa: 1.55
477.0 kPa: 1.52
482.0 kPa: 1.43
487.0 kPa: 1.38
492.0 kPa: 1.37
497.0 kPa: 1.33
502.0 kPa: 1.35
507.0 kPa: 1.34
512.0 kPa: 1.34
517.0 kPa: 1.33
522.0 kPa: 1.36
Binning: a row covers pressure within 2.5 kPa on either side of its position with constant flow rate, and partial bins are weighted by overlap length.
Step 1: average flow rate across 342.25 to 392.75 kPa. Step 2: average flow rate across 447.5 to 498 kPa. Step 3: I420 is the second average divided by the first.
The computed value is 1.49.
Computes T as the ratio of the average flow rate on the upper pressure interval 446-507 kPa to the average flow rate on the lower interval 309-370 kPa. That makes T 1.08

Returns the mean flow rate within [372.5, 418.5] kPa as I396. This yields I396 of 0.967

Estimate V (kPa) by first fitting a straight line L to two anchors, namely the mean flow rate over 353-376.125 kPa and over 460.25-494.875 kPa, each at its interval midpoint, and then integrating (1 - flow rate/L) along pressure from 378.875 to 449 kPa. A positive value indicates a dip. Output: 4.16 kPa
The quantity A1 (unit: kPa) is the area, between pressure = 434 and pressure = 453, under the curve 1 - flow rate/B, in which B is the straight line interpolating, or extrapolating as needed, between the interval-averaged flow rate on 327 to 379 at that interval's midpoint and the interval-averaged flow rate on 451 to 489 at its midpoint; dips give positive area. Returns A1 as 2.02 kPa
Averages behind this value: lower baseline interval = 1.15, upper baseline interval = 1.45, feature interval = 1.23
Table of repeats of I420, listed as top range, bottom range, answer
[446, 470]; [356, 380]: 1.59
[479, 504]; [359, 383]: 1.81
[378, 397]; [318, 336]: 0.54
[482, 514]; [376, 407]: 1.54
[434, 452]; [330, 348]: 0.90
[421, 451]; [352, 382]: 1.40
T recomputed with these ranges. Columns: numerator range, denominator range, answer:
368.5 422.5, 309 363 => 0.73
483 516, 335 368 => 1.04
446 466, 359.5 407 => 1.54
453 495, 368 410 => 1.66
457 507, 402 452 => 1.10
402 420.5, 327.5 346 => 0.98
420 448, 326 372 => 1.00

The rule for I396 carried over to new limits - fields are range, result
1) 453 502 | 1.43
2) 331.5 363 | 1.34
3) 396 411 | 1.29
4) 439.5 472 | 1.36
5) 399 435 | 1.32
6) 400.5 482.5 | 1.36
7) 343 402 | 0.984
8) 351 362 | 1.32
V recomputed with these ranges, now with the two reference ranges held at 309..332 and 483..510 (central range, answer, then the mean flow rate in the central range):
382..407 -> 6.4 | 1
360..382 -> 9.7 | 0.753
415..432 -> 0.1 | 1.34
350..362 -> 0.2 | 1.32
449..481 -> -2.3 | 1.45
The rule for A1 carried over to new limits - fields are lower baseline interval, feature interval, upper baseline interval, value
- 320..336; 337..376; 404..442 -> 5.0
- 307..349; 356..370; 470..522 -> 2.1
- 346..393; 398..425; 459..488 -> -4.2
